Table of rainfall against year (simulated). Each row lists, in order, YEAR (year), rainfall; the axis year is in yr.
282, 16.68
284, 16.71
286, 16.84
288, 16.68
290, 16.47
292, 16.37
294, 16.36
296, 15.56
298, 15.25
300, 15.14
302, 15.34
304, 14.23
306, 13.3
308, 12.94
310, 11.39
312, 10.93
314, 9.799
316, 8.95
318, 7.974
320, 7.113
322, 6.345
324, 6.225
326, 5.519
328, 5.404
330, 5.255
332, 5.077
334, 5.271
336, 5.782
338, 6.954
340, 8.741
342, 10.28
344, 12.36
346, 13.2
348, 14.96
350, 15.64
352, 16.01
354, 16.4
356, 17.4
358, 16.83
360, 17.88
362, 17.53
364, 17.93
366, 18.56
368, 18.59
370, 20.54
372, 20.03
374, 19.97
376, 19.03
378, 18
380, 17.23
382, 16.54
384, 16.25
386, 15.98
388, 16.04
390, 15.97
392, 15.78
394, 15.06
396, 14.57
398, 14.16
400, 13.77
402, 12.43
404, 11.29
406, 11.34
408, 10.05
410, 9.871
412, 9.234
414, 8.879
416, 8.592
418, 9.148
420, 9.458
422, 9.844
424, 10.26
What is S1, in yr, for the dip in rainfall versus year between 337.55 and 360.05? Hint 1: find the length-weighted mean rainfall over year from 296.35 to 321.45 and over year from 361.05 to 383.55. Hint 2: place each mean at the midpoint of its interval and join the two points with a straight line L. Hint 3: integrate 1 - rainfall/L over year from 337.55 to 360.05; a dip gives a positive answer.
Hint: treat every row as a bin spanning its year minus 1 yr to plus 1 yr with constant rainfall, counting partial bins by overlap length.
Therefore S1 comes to 3.2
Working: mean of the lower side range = 11.9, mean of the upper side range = 18.5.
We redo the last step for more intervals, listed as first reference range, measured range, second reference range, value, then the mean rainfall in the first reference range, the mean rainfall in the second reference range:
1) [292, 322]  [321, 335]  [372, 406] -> 8.1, 12.4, 15.8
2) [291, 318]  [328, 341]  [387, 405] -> 7.2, 13.3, 14.3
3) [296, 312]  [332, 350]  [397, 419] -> 4.2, 13.9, 10.8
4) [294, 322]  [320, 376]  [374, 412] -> 2.9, 12.1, 14.6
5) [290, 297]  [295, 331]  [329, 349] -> 8.1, 16.2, 8.79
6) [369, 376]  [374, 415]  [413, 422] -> 1.5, 20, 9.11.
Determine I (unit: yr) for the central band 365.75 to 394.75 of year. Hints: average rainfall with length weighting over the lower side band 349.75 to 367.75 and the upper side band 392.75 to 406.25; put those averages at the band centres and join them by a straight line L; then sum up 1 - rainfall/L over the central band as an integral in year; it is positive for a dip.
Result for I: -4.4 yr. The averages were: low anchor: 17.3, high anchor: 13.4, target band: 17.6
